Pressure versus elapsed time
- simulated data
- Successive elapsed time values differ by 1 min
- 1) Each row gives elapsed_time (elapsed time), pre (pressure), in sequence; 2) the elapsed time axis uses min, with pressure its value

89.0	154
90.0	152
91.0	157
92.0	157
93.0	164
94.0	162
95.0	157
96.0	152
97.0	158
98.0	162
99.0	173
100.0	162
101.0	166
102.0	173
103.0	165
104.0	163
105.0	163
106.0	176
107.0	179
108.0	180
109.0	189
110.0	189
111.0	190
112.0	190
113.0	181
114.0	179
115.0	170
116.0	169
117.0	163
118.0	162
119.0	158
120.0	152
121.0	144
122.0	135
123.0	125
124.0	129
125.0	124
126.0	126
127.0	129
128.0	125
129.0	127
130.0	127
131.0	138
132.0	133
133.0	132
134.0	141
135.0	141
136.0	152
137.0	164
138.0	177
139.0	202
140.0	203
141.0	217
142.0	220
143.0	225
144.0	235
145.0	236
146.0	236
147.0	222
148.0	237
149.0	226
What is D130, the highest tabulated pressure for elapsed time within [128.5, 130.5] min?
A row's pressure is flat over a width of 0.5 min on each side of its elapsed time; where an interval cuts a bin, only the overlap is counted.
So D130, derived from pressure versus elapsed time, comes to 127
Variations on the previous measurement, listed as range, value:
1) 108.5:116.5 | 190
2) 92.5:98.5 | 164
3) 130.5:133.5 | 138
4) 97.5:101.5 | 173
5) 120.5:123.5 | 144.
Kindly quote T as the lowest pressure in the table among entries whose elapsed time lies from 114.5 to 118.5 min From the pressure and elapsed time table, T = 162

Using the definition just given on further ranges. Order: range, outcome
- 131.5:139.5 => 132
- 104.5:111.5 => 163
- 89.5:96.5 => 152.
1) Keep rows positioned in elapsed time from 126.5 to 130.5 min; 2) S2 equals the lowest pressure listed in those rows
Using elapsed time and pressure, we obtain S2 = 125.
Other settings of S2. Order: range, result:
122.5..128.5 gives 124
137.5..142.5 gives 177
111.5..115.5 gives 170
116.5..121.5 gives 144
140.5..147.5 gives 217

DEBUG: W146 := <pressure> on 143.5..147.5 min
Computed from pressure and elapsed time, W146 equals 232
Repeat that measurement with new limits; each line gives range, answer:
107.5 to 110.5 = 186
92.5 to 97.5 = 159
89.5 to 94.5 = 158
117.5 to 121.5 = 154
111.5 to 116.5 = 178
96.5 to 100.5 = 164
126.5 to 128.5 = 127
